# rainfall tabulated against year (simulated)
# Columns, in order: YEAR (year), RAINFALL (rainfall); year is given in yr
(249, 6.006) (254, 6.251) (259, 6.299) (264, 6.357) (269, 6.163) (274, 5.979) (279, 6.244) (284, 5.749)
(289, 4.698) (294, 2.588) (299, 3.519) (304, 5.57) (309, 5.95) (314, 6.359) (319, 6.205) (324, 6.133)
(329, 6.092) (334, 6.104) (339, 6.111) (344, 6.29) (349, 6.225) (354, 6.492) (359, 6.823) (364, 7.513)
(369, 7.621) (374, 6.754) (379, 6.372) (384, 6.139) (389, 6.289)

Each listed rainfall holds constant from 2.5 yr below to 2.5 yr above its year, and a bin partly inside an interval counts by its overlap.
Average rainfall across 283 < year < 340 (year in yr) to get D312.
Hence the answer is 5.4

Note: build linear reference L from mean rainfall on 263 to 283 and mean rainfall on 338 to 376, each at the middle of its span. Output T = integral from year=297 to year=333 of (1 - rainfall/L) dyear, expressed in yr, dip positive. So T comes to 4.0 yr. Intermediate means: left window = 6.14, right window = 6.75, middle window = 5.74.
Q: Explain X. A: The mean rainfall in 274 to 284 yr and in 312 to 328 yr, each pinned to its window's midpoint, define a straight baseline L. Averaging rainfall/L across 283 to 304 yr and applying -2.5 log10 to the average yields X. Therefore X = 0.41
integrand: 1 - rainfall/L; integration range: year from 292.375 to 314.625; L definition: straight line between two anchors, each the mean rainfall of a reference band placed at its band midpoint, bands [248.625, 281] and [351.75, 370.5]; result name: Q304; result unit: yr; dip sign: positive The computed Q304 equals 6.2 yr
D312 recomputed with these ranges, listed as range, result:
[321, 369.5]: 6.49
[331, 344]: 6.14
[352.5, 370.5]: 7.12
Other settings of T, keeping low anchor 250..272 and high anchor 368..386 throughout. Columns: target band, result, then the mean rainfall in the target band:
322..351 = 1.6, 6.16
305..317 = 0.6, 6.08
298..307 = 2.3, 4.79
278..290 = 1.4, 5.59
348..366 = -0.5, 6.79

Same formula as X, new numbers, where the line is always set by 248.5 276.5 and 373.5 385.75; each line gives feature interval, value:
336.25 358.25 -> 0.002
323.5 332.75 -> 0.033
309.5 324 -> 0.012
